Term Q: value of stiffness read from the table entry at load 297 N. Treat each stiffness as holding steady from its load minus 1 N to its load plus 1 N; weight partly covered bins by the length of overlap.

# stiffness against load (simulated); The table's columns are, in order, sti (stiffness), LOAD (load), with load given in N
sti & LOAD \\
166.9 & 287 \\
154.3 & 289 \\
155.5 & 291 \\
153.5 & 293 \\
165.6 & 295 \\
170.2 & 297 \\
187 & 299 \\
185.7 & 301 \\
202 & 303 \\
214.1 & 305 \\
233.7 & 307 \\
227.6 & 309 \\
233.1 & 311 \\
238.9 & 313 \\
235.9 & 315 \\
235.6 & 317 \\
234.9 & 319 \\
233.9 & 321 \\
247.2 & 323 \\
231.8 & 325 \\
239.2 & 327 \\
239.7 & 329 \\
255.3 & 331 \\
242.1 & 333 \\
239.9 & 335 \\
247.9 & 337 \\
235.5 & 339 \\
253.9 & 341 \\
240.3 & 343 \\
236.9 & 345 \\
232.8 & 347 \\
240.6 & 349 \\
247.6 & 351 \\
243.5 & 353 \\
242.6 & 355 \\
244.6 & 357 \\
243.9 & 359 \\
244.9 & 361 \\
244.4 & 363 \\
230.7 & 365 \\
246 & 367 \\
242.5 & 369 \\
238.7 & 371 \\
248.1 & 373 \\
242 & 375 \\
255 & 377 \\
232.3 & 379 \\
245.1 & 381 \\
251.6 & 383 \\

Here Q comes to 170.2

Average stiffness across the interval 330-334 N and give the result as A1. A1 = 249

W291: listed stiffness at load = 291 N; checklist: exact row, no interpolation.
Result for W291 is 155.5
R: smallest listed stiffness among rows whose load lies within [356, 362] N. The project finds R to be 243.9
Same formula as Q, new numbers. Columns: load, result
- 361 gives 244.9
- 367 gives 246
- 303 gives 202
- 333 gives 242.1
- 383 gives 251.6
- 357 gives 244.6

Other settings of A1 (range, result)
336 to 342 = 246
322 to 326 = 240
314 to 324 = 238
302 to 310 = 219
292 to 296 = 160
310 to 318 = 236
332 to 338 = 243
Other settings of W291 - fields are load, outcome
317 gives 235.6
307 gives 233.7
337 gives 247.9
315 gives 235.9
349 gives 240.6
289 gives 154.3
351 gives 247.6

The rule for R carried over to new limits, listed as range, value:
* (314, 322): 233.9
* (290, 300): 153.5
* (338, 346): 235.5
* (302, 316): 202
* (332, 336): 239.9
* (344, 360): 232.8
